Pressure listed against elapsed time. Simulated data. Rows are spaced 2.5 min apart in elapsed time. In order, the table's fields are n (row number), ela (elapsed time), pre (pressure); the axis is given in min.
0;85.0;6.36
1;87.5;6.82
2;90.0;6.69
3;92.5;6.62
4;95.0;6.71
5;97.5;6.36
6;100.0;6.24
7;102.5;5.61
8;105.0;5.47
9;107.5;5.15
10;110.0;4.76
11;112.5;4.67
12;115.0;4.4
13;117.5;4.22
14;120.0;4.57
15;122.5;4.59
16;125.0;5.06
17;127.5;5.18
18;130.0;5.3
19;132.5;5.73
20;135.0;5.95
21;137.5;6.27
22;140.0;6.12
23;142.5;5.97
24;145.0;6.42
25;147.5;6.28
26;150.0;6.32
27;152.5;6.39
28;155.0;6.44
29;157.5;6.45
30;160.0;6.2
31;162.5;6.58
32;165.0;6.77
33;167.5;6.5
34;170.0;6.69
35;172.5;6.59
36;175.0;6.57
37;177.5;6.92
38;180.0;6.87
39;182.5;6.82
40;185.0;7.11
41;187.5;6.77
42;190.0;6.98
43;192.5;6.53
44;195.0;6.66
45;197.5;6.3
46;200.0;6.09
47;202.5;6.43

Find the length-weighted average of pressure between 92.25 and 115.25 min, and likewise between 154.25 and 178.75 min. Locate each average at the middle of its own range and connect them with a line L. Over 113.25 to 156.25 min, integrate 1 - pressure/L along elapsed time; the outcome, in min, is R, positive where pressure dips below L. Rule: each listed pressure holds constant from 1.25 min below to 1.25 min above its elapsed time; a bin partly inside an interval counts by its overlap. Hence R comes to 3.6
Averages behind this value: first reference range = 5.61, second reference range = 6.57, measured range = 5.59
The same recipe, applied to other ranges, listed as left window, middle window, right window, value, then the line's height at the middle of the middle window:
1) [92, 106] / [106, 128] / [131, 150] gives 5.1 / 6.14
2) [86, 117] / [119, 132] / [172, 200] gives 2.2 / 6.03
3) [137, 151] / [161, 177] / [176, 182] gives 0.2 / 6.69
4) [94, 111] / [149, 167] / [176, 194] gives 0.1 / 6.49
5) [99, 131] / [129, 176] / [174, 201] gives -3.3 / 5.88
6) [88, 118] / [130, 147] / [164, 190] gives 0.4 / 6.18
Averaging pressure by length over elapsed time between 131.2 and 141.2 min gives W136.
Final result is 6.01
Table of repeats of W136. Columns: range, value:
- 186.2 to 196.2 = 6.74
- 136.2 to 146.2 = 6.19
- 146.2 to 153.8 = 6.33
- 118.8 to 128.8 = 4.85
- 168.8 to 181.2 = 6.73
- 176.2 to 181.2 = 6.89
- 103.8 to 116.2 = 4.89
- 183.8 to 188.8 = 6.94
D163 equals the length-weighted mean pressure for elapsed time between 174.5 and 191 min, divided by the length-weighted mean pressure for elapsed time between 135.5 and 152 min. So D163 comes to 1.1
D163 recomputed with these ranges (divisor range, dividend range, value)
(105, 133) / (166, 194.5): 1.38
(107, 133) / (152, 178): 1.35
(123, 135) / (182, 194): 1.28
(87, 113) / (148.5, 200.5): 1.11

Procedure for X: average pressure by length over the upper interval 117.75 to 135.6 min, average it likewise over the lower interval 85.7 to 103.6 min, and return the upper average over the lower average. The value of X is 0.79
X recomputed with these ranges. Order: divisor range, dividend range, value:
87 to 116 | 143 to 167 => 1.11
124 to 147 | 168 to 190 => 1.17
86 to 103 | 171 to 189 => 1.05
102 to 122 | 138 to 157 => 1.30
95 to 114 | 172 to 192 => 1.23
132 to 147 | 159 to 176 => 1.08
